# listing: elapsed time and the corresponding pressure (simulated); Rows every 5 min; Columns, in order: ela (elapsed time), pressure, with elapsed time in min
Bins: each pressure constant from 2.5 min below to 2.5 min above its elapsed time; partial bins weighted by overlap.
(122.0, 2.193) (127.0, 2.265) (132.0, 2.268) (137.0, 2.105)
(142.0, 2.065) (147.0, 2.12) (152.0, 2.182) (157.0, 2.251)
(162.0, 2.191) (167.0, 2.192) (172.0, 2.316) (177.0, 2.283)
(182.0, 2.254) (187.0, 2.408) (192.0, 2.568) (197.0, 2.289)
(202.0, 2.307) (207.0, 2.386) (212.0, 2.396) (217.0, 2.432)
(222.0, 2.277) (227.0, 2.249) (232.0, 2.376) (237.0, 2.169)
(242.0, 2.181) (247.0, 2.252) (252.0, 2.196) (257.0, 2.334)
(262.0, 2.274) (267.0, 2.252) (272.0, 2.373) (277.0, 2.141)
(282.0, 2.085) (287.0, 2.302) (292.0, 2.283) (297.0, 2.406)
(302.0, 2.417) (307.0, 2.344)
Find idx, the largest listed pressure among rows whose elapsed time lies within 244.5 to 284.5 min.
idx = 2.373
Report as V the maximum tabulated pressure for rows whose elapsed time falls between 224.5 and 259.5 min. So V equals 2.376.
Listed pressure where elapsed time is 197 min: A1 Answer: 2.289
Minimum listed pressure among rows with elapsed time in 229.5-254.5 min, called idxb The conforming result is 2.169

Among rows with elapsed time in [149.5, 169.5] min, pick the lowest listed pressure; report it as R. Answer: 2.182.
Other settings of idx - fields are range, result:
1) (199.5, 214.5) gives 2.396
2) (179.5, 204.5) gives 2.568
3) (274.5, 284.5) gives 2.141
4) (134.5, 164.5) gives 2.251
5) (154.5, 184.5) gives 2.316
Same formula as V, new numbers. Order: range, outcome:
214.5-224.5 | 2.432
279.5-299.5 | 2.406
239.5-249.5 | 2.252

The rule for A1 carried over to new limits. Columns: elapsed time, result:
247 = 2.252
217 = 2.432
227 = 2.249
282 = 2.085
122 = 2.193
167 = 2.192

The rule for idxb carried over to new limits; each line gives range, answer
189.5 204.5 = 2.289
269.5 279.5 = 2.141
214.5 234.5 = 2.249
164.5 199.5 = 2.192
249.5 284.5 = 2.085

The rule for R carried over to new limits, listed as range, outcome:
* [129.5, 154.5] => 2.065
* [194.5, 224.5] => 2.277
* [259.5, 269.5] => 2.252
